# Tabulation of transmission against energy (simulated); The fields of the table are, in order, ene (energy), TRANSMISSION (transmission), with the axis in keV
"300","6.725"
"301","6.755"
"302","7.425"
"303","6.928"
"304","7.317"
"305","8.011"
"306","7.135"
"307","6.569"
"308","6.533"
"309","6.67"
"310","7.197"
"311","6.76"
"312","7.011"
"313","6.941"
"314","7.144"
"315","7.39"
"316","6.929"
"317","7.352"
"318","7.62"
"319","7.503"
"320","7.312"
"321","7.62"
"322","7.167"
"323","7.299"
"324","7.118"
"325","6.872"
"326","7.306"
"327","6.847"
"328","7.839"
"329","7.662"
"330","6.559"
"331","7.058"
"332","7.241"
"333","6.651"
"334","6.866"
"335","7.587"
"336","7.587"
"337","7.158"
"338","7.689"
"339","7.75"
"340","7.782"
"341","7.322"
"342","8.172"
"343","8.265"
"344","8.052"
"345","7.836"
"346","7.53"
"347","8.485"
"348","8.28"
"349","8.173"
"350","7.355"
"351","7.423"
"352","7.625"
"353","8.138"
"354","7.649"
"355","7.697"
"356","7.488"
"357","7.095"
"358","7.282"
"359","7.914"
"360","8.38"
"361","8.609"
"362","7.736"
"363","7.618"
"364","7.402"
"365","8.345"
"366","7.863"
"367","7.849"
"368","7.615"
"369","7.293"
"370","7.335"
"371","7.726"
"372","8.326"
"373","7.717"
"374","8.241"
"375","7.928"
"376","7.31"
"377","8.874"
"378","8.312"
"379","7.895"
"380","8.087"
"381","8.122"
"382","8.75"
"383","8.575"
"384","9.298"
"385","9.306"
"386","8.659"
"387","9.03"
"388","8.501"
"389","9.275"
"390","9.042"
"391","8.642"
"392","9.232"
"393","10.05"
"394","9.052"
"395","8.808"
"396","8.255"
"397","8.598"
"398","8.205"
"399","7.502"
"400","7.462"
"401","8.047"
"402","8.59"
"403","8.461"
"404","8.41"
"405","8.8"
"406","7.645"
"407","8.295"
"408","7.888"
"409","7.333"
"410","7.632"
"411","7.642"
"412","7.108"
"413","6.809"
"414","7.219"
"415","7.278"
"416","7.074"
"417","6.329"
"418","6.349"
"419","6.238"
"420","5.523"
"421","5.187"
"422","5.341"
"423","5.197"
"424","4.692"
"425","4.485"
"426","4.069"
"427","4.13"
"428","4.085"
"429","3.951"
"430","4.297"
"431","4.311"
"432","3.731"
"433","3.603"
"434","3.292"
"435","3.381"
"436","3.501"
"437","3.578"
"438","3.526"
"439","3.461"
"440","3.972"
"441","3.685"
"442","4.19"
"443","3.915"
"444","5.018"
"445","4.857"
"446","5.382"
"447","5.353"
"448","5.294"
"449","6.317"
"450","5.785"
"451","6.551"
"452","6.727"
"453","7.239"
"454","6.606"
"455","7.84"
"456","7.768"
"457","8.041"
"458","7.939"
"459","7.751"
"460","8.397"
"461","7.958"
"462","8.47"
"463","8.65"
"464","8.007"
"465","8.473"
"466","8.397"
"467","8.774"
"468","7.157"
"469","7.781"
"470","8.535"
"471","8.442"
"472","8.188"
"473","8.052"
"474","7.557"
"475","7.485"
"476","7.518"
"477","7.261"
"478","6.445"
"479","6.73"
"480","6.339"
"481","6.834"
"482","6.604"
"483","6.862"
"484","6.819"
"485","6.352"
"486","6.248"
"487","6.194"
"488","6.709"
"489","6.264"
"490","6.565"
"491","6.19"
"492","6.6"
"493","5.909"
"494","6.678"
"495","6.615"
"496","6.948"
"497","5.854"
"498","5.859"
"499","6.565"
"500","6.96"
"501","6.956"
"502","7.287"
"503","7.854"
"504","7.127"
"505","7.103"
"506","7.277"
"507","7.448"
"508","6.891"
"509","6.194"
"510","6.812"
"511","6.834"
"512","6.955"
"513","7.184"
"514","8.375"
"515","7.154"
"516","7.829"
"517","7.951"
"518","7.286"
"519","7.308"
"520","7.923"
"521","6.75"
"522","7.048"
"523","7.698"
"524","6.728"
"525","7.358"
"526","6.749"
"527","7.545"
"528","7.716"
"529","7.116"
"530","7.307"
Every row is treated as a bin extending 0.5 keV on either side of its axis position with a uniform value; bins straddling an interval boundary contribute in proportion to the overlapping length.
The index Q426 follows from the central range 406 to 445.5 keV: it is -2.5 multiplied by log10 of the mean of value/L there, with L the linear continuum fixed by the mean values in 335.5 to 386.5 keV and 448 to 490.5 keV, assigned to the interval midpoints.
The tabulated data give 0.41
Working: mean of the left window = 7.94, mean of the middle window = 5.22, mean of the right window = 7.32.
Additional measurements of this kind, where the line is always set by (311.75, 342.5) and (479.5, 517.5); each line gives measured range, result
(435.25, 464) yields 0.159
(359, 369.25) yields -0.099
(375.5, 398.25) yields -0.215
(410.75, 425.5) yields 0.150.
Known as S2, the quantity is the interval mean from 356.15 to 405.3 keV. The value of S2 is 8.27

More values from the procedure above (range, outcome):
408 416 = 7.31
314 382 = 7.65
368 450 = 6.71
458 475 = 8.14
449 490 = 7.37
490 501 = 6.45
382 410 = 8.54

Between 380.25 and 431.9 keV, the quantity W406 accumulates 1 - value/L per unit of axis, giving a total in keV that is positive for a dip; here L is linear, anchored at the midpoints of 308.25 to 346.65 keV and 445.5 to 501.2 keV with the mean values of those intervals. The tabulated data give -0.64 keV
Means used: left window 7.33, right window 7.07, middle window 7.29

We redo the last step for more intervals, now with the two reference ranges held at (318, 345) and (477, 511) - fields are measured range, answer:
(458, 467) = -1.9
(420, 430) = 3.4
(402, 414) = -1.3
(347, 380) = -2.6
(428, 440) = 5.6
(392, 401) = -1.8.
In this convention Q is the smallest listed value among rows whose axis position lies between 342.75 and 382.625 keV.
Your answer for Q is 7.095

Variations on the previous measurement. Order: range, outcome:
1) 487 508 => 5.854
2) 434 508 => 3.292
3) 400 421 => 5.187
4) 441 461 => 3.685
